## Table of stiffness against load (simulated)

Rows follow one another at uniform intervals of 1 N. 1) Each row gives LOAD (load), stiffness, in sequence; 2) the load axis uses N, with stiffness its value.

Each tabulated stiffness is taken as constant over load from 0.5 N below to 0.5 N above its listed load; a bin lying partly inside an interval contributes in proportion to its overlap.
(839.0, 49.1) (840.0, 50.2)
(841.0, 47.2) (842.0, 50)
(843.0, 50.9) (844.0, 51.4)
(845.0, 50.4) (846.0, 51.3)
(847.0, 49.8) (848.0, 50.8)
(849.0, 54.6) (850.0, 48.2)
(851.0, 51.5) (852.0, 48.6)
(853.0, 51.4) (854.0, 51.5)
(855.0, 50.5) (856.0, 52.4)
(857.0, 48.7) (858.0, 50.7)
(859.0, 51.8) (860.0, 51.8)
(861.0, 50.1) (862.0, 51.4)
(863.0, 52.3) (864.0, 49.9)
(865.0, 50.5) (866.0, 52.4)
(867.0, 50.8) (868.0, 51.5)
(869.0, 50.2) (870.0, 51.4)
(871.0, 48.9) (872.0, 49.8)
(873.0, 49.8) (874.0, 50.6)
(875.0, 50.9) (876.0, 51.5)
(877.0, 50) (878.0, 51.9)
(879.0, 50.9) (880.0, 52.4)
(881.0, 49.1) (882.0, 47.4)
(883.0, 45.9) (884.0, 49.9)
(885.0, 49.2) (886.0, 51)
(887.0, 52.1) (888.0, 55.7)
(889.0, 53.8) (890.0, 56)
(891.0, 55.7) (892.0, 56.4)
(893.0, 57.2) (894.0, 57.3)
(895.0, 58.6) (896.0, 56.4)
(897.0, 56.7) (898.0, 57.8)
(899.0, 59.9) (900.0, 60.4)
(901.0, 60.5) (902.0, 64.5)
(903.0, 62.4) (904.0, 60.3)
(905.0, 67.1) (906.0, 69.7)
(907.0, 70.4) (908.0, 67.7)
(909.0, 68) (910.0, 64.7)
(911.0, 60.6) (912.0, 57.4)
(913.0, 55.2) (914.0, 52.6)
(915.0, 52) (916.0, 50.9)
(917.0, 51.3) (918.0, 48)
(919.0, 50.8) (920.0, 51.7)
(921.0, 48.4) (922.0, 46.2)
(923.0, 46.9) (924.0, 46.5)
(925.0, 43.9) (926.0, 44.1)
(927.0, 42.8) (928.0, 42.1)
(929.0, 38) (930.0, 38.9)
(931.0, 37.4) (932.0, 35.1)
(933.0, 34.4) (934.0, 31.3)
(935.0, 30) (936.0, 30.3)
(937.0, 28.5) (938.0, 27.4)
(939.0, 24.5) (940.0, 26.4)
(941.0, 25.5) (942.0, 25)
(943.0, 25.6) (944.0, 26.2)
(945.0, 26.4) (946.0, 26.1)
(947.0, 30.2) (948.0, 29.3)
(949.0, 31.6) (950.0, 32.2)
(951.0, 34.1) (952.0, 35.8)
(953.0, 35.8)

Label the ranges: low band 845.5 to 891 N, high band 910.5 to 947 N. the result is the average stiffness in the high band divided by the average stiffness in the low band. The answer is 0.78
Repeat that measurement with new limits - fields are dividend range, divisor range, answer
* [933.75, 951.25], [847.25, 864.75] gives 0.55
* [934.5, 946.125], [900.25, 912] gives 0.42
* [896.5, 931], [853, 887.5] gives 1.08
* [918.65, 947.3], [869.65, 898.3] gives 0.68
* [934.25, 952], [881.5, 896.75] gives 0.53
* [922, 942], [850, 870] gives 0.70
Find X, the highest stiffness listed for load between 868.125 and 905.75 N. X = 67.1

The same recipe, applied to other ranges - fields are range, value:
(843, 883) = 54.6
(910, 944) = 64.7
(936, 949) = 31.6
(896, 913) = 70.4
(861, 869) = 52.4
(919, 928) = 51.7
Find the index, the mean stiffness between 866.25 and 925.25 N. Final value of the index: 54.5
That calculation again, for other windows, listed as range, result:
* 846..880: 50.9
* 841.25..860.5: 50.8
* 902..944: 45.8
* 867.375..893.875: 51.6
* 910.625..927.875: 49.7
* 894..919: 59.5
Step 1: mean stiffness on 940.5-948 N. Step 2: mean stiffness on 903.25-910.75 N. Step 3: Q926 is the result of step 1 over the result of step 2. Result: 0.40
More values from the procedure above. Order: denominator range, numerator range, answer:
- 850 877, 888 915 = 1.18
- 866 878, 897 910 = 1.26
